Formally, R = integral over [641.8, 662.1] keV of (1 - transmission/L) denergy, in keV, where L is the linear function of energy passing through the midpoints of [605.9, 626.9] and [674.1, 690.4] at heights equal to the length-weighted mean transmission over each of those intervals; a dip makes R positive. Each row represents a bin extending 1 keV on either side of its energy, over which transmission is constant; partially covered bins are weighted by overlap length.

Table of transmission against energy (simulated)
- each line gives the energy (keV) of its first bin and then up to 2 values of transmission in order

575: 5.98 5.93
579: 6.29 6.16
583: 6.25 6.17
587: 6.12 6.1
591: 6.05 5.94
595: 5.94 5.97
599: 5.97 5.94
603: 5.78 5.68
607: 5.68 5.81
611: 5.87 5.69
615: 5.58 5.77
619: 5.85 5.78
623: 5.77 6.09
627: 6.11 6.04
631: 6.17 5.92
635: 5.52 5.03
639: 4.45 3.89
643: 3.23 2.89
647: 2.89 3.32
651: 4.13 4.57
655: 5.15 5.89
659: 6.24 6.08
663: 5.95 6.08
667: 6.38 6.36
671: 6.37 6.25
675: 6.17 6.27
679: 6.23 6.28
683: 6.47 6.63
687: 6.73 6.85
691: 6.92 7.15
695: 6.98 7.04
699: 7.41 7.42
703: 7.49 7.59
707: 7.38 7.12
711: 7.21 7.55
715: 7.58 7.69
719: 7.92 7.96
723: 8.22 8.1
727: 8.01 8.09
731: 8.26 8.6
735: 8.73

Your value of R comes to 5.7 keV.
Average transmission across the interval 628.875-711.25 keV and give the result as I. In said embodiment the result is 5.94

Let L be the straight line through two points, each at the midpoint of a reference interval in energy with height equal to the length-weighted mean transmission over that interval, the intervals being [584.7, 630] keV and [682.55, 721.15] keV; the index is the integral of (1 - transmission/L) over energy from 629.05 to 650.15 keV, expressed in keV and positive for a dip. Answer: 6.4 keV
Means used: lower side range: 5.9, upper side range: 7.25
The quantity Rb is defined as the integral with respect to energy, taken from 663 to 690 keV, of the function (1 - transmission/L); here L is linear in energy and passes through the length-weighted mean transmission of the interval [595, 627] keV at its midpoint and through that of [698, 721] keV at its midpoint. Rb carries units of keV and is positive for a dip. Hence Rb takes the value 2.2 keV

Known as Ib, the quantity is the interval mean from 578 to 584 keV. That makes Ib 6.23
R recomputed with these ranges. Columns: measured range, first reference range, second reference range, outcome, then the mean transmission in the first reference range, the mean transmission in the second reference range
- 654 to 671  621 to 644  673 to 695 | 0.0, 5.31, 6.57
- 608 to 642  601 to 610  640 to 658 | -4.4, 5.76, 4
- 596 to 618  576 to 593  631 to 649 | -1.7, 6.12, 4.29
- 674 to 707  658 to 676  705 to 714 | -0.1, 6.21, 7.35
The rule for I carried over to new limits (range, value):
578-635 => 5.94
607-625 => 5.78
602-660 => 5.2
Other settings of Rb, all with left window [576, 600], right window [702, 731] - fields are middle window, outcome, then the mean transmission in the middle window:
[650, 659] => 2.41 keV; 5.08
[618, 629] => 1.01 keV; 5.93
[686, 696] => 0.64 keV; 6.93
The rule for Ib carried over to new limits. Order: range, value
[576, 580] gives 6.11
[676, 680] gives 6.25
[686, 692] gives 6.83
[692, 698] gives 7.06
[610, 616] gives 5.71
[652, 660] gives 5.46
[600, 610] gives 5.78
